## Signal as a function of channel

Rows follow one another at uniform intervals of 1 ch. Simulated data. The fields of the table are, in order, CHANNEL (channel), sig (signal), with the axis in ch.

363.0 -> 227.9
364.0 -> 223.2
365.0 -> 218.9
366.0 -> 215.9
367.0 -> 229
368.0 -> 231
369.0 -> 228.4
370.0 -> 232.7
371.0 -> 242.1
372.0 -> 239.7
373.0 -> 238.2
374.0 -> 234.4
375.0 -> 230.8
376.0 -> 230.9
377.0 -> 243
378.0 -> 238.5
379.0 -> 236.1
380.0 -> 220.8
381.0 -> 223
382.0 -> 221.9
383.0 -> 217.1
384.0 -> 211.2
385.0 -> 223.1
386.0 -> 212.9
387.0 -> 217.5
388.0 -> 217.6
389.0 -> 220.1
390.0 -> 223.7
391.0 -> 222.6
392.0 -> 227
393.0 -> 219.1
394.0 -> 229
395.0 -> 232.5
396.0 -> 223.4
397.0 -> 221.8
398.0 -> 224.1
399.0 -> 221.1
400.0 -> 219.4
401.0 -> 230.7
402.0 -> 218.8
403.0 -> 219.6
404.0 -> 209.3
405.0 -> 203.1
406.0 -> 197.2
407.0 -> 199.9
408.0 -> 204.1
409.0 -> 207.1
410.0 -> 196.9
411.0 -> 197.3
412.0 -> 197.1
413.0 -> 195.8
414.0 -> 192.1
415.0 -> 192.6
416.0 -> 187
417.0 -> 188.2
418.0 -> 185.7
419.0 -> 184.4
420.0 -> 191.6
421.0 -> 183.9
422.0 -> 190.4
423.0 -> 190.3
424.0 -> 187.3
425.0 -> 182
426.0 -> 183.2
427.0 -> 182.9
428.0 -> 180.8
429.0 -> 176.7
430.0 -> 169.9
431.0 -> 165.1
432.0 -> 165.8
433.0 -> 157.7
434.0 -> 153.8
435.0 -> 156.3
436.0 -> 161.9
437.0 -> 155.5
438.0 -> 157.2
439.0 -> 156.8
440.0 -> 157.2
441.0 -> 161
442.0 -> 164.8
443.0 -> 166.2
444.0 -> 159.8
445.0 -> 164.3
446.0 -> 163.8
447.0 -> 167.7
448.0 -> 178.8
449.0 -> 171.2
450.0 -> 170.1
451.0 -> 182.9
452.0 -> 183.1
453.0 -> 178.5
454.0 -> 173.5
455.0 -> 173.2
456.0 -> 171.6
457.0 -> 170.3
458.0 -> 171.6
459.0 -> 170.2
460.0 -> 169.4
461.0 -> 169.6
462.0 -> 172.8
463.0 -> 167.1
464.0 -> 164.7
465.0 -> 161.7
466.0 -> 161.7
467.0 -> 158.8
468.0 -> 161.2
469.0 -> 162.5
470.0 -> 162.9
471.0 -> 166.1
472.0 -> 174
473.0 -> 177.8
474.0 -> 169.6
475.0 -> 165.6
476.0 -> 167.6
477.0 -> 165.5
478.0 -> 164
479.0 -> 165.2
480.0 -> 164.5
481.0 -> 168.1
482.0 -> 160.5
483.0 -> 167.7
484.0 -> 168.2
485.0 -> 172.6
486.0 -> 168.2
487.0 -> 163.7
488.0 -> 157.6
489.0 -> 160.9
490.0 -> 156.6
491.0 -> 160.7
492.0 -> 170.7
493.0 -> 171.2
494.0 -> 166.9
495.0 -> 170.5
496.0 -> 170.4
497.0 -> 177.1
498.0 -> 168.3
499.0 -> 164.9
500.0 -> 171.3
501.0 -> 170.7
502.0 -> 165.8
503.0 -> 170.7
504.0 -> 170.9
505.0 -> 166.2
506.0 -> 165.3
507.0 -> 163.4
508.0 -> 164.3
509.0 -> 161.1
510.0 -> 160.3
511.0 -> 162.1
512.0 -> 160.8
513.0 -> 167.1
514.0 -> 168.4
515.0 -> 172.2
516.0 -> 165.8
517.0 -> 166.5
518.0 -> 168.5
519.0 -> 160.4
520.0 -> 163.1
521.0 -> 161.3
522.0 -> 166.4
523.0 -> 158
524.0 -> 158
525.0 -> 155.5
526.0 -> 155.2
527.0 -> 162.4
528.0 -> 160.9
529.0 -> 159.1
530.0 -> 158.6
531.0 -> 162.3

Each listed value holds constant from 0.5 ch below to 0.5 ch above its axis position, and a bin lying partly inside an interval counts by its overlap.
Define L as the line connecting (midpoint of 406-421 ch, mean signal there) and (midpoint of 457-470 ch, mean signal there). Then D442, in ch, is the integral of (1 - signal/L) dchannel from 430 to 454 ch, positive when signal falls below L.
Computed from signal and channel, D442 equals 1.7 ch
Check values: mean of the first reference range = 194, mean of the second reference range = 166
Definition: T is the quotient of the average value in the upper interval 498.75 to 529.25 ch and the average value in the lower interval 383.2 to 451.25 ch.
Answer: 0.86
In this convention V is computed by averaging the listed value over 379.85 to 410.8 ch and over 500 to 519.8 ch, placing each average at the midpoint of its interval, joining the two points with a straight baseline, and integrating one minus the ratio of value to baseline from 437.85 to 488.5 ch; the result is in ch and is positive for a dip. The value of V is 5.21 ch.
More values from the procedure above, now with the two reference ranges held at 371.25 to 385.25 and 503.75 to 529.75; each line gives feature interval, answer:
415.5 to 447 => 4.99 ch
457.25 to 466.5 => 1.06 ch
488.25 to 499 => 0.44 ch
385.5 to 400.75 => 0.01 ch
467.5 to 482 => 1.32 ch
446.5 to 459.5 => 1.32 ch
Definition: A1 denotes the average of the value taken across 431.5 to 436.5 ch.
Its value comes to 159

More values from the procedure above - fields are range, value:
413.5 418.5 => 189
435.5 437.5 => 159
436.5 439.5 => 156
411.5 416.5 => 193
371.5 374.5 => 237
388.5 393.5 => 222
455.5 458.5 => 171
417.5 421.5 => 186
